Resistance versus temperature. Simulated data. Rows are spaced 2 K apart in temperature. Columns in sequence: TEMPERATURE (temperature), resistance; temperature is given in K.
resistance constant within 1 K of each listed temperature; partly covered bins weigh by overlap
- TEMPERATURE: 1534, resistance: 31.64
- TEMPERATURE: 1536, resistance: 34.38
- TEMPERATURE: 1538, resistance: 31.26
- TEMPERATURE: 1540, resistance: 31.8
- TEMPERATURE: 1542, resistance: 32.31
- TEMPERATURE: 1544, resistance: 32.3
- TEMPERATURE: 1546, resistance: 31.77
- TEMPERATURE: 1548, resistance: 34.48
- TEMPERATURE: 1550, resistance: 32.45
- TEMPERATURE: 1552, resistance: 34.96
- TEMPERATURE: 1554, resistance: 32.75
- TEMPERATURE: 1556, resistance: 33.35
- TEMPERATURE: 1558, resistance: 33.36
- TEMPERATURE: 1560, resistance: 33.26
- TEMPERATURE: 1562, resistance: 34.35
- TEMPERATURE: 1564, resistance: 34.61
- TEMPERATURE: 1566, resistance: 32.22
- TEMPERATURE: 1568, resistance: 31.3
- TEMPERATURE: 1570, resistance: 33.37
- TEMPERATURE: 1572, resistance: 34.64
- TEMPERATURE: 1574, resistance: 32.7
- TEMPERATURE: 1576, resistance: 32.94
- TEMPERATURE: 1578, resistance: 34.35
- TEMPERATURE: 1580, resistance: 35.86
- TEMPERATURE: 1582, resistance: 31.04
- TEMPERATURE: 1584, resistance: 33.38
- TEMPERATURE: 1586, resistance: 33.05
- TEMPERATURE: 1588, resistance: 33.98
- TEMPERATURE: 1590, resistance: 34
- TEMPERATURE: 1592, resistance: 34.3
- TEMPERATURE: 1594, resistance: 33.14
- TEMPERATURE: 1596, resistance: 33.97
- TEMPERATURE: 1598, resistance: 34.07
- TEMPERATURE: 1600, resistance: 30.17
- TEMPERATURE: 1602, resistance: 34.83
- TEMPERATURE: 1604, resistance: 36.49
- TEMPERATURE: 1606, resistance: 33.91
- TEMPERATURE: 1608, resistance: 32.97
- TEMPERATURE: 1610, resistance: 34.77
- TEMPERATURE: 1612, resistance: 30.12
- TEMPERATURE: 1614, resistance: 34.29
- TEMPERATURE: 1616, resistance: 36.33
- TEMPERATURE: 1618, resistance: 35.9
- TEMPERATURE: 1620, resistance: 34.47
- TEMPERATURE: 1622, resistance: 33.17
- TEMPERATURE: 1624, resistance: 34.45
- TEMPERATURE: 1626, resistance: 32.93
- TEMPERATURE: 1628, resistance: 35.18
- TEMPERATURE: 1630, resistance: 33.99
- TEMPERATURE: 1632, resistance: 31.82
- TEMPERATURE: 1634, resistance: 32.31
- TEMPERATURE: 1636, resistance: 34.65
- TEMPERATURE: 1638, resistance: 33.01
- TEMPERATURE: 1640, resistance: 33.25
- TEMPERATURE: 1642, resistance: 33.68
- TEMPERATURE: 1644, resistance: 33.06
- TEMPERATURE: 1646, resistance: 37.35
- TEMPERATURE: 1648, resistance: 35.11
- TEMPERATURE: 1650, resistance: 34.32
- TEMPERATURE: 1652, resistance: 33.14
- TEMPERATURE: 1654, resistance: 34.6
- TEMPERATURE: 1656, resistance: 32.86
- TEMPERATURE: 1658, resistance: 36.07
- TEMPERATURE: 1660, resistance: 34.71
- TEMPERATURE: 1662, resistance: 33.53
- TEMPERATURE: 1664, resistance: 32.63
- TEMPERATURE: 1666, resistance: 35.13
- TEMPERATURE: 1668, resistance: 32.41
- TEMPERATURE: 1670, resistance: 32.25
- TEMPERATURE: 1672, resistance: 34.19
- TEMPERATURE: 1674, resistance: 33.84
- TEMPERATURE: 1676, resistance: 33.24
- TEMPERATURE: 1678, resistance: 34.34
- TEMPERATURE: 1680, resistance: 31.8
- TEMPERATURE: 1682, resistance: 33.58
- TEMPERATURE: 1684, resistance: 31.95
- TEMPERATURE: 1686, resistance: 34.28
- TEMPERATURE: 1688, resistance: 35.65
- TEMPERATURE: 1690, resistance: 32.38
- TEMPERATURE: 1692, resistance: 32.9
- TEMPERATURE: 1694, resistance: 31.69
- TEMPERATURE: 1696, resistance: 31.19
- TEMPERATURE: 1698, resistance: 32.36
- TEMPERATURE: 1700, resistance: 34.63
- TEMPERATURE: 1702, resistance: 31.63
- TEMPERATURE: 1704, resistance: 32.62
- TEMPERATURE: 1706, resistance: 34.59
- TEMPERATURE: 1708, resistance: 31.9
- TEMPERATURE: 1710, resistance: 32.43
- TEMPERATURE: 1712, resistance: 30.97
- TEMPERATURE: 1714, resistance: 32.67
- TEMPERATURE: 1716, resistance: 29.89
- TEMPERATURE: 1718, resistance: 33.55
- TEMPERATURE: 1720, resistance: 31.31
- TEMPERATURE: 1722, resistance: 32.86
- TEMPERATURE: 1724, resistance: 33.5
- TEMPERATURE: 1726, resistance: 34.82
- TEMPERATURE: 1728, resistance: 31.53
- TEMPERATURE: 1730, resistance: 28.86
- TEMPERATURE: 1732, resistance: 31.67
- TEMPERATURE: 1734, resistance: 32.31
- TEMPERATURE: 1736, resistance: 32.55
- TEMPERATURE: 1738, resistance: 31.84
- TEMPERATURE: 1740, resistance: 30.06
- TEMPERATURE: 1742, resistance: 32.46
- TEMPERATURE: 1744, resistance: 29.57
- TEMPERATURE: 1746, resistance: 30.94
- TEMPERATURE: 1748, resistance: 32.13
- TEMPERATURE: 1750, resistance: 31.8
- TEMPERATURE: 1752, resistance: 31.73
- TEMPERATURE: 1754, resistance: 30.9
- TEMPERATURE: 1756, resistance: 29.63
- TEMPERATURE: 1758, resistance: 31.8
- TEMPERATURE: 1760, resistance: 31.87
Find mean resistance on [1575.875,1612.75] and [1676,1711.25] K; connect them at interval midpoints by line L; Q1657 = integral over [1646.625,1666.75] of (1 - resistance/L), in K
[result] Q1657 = -0.7 K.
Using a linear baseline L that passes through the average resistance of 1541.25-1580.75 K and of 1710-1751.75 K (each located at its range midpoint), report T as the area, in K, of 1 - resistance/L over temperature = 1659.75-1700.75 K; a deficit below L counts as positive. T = -1.25 K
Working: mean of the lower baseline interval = 33.4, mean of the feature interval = 33.2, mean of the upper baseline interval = 31.8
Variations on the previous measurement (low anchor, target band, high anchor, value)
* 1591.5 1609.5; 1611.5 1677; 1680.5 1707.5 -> -1.0 K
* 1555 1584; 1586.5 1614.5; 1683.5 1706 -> -0.3 K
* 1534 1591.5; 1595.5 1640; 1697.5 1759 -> -1.4 K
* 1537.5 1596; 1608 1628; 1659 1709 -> -0.5 K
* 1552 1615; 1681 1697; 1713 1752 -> -0.3 K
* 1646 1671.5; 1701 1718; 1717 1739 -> 0.3 K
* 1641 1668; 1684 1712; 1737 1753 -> 0.0 K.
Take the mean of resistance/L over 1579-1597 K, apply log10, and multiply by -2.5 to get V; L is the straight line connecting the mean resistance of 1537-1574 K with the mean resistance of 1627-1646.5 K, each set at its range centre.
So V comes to -0.01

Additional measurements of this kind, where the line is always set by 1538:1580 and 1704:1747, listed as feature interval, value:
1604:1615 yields -0.02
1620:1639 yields -0.03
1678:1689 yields -0.04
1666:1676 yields -0.03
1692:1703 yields -0.01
